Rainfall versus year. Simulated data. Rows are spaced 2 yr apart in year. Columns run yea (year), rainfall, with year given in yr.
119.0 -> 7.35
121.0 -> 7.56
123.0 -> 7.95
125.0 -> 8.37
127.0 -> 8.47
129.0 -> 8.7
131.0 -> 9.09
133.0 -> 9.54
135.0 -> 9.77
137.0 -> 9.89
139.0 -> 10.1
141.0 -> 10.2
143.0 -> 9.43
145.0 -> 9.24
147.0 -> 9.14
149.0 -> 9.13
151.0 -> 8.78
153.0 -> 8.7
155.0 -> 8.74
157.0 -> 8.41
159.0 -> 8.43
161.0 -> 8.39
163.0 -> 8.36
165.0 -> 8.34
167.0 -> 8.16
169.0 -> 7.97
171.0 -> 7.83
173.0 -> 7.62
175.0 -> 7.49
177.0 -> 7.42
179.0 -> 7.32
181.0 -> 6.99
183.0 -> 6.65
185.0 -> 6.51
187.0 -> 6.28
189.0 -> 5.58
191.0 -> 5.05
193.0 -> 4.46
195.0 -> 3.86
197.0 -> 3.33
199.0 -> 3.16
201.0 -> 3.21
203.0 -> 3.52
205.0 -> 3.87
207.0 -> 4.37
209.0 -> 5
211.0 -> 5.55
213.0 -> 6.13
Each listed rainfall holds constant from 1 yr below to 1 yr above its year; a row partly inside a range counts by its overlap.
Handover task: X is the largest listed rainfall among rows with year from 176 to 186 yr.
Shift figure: 7.42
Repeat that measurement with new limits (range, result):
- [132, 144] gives 10.2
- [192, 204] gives 4.46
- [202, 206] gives 3.87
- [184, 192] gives 6.51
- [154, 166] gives 8.74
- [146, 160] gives 9.14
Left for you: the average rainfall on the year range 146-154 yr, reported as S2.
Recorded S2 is 8.94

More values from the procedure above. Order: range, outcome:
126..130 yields 8.59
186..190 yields 5.93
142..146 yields 9.34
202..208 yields 3.92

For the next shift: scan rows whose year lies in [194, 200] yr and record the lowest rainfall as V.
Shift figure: 3.16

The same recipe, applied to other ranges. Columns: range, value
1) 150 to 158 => 8.41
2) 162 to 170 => 7.97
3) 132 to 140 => 9.54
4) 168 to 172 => 7.83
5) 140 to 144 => 9.43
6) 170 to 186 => 6.51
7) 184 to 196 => 3.86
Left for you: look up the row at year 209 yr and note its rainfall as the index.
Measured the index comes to 5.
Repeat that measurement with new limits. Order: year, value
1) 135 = 9.77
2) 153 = 8.7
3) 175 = 7.49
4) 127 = 8.47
